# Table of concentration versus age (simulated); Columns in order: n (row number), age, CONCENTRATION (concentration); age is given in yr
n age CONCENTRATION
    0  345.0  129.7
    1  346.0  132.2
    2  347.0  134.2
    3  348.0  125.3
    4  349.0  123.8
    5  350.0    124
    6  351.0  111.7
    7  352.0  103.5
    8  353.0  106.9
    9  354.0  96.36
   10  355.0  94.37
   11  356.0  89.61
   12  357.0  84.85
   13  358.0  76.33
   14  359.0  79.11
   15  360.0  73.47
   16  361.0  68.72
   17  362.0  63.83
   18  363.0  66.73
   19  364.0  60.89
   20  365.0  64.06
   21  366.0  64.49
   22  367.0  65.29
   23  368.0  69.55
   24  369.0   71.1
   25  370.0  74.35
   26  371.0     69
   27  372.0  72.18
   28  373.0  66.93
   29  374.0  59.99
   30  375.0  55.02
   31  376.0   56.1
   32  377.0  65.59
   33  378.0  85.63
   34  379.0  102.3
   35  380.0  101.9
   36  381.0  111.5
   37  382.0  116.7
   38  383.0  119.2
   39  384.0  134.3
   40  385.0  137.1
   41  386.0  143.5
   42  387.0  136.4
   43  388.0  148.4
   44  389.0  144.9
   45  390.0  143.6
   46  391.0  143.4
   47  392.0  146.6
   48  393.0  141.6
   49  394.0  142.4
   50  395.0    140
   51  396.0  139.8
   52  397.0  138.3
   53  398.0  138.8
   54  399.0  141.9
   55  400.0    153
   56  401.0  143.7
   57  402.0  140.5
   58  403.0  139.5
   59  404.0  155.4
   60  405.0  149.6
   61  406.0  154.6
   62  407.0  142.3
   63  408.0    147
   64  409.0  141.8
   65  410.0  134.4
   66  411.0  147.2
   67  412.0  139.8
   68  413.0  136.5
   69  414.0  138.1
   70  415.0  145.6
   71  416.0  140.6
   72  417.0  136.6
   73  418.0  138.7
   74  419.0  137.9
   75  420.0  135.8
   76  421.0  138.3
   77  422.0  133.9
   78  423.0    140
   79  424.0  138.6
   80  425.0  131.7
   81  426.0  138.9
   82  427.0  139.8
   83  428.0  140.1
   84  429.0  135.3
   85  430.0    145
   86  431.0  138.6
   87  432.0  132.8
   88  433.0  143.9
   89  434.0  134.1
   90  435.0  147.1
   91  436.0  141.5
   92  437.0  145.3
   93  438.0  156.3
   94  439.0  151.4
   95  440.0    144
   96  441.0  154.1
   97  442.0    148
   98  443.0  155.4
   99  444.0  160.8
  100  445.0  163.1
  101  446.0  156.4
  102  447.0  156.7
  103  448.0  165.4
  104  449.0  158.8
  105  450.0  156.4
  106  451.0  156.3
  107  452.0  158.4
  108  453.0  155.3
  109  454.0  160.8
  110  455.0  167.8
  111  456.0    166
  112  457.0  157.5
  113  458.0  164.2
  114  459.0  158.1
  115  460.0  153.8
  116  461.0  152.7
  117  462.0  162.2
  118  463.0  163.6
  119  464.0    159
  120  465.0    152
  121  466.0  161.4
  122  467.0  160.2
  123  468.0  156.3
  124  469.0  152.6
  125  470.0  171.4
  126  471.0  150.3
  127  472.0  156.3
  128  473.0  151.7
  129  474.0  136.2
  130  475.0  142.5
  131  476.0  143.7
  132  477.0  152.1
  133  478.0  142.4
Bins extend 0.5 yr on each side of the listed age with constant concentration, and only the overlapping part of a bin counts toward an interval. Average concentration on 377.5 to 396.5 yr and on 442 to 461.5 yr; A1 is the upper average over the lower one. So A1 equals 1.22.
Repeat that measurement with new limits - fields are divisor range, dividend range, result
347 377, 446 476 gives 1.93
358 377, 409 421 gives 2.08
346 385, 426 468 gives 1.73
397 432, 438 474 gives 1.12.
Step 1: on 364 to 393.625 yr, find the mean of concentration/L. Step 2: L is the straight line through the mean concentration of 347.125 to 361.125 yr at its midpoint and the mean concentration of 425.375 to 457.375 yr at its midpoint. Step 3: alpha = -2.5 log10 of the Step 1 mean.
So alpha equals 0.152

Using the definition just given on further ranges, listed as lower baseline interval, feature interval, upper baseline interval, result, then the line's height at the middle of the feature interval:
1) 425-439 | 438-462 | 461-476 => -0.07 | 148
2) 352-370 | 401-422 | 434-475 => -0.19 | 119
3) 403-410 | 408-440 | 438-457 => 0.08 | 151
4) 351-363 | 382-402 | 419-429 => -0.24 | 113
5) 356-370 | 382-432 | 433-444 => -0.23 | 116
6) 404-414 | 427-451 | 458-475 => 0.01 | 150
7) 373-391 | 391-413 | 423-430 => -0.18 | 122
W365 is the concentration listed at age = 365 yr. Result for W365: 64.06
